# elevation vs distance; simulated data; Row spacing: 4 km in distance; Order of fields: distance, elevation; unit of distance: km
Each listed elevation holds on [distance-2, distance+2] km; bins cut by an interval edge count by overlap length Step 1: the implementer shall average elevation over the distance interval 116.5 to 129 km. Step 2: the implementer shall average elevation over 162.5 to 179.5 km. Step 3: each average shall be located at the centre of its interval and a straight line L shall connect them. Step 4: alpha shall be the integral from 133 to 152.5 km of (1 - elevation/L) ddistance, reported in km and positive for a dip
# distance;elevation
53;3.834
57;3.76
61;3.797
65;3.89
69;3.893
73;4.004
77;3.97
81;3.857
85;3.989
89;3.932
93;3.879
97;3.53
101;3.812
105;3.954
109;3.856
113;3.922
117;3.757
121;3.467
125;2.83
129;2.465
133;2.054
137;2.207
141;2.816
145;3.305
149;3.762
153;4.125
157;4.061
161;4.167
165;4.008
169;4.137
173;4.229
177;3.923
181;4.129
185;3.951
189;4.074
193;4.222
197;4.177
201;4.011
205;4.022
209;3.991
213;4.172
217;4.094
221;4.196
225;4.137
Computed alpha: 3.0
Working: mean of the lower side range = 3.16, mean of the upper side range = 4.08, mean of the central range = 3.01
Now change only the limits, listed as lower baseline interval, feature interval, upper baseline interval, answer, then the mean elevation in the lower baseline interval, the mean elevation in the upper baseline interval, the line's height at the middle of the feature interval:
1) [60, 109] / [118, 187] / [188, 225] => 8.6 km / 3.88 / 4.11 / 4.01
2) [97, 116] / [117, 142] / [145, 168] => 7.5 km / 3.84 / 3.97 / 3.9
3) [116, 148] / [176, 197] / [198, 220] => -2.0 km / 2.86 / 4.07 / 3.72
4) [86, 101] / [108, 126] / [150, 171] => 1.4 km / 3.8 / 4.08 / 3.9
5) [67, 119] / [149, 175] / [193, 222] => -0.5 km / 3.87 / 4.1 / 4.01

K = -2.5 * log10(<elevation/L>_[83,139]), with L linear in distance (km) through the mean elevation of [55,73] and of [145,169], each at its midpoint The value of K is 0.15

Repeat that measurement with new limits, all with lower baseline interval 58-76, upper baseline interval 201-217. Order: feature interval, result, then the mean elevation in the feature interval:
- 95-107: 0.047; 3.77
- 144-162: 0.026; 3.9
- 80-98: 0.018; 3.85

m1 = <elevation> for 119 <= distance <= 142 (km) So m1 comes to 2.63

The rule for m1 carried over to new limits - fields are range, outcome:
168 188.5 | 4.07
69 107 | 3.88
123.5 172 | 3.35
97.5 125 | 3.71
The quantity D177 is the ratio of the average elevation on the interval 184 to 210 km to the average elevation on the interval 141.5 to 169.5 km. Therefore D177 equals 1.1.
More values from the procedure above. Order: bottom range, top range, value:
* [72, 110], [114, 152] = 0.78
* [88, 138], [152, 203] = 1.21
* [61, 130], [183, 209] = 1.09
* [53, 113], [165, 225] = 1.06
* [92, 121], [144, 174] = 1.05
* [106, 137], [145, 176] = 1.27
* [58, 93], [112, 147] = 0.76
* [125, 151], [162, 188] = 1.47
